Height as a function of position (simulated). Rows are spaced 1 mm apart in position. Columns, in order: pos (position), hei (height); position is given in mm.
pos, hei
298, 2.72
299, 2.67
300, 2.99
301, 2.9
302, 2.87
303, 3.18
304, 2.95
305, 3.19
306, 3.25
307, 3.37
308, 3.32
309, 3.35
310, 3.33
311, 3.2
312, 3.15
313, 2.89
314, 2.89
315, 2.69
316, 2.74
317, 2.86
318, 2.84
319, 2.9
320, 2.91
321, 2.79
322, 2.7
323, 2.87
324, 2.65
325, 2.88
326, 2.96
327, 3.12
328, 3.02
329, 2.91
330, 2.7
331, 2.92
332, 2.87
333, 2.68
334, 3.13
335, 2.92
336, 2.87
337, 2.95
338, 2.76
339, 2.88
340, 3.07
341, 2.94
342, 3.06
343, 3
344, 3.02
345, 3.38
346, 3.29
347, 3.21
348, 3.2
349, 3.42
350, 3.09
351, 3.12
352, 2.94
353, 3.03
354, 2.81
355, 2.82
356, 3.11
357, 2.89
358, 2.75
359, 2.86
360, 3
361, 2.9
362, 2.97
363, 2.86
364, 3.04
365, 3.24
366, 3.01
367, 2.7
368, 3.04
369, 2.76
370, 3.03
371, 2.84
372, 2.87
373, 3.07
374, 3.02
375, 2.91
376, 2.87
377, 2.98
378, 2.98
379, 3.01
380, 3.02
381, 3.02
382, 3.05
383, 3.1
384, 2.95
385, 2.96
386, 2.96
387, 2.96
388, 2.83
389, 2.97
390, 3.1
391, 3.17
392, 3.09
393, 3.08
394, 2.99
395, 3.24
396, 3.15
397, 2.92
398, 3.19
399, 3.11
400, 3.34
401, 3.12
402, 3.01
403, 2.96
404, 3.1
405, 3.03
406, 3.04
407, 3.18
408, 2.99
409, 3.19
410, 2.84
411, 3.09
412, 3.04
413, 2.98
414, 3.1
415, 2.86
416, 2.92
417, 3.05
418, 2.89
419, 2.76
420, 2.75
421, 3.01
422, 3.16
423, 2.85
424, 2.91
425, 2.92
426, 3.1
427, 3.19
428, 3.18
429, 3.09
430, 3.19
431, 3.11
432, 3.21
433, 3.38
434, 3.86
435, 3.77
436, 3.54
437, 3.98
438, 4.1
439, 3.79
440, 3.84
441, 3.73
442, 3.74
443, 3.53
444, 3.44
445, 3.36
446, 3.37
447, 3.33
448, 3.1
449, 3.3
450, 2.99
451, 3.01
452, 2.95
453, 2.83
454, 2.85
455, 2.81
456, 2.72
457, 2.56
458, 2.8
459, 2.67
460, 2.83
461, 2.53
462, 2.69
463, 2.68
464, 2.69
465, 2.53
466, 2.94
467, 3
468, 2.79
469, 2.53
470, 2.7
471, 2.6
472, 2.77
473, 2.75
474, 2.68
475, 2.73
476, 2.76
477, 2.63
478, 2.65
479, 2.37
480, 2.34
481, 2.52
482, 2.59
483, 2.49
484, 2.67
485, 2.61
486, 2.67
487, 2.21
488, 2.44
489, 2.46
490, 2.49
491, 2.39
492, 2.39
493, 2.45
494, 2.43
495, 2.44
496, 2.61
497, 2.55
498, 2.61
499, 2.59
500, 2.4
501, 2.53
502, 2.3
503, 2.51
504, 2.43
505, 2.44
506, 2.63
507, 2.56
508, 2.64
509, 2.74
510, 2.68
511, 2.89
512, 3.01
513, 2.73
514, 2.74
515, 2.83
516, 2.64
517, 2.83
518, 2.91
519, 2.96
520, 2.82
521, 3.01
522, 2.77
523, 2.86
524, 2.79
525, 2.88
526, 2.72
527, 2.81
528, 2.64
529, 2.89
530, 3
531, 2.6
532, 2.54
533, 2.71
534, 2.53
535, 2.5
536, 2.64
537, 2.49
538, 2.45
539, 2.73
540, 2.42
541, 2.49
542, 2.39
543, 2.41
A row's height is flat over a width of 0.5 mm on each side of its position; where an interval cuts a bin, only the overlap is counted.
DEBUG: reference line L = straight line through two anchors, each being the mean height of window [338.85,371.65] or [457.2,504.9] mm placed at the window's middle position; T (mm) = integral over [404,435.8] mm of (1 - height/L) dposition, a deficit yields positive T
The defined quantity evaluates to -3.4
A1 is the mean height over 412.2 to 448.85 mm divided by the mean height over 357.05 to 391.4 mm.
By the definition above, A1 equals 1.1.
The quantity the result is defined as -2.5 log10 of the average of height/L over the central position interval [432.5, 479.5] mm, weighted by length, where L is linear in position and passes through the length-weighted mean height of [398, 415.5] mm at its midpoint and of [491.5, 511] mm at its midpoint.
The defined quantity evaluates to -0.09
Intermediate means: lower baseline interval 3.06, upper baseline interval 2.53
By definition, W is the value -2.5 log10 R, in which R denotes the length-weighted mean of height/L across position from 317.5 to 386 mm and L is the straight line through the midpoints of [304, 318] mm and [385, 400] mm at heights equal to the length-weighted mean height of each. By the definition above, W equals 0.04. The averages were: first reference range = 3.08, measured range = 2.96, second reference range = 3.06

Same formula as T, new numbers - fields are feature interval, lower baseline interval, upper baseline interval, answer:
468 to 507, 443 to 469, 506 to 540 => 4.0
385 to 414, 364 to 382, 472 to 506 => -2.0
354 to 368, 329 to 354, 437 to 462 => 0.5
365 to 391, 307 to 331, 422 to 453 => 1.5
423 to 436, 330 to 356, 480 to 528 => -2.0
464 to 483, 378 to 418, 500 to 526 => 1.2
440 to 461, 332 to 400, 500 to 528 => -1.9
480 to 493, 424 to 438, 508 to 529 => 2.3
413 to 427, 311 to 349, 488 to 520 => -0.9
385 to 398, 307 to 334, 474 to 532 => -1.0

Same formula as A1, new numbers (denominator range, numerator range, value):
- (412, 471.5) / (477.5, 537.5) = 0.85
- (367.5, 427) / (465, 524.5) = 0.88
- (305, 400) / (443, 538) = 0.91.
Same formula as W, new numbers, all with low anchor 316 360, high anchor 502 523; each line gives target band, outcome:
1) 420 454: -0.17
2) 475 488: 0.09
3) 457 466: 0.04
